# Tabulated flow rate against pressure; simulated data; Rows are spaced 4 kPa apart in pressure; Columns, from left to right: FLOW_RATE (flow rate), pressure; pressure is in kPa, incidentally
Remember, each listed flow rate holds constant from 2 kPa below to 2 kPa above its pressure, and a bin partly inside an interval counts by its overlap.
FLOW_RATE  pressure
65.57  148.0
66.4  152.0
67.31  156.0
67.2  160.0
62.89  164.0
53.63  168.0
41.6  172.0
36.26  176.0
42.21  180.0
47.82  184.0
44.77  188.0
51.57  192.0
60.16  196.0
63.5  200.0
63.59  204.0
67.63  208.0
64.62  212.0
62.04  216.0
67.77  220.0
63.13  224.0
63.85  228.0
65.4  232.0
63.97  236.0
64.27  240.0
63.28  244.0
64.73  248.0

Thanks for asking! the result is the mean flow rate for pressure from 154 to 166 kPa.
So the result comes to 65.8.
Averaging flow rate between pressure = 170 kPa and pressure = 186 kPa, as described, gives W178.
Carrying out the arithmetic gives 42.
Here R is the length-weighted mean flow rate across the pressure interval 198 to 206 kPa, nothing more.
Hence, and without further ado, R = 63.5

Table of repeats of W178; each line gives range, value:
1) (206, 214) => 66.1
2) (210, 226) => 64.4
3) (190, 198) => 55.9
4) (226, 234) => 64.6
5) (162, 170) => 58.3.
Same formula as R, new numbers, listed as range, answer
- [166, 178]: 43.8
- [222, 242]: 64.1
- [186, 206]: 56.7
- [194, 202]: 61.8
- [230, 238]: 64.7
